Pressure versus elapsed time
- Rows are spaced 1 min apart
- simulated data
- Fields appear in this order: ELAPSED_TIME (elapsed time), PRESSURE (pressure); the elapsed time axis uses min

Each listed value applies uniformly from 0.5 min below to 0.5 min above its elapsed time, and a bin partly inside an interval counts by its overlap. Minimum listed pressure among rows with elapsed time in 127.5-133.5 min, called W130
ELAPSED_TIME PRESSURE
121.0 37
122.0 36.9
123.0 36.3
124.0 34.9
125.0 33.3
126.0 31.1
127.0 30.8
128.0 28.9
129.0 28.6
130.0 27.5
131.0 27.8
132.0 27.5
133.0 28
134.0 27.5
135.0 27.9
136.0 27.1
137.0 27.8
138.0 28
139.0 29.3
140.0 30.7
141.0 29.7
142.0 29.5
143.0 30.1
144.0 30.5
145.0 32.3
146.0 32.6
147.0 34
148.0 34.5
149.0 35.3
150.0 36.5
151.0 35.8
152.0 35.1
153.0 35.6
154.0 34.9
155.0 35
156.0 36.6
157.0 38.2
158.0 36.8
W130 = 27.5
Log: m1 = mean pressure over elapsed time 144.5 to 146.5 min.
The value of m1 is 32.5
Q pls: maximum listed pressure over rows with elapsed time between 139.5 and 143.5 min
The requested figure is 30.7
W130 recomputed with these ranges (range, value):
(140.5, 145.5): 29.5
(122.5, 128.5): 28.9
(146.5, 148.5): 34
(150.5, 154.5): 34.9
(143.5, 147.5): 30.5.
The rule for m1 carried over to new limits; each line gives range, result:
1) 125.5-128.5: 30.3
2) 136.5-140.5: 28.9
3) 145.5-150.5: 34.6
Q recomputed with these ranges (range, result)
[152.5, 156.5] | 36.6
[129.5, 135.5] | 28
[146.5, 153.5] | 36.5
